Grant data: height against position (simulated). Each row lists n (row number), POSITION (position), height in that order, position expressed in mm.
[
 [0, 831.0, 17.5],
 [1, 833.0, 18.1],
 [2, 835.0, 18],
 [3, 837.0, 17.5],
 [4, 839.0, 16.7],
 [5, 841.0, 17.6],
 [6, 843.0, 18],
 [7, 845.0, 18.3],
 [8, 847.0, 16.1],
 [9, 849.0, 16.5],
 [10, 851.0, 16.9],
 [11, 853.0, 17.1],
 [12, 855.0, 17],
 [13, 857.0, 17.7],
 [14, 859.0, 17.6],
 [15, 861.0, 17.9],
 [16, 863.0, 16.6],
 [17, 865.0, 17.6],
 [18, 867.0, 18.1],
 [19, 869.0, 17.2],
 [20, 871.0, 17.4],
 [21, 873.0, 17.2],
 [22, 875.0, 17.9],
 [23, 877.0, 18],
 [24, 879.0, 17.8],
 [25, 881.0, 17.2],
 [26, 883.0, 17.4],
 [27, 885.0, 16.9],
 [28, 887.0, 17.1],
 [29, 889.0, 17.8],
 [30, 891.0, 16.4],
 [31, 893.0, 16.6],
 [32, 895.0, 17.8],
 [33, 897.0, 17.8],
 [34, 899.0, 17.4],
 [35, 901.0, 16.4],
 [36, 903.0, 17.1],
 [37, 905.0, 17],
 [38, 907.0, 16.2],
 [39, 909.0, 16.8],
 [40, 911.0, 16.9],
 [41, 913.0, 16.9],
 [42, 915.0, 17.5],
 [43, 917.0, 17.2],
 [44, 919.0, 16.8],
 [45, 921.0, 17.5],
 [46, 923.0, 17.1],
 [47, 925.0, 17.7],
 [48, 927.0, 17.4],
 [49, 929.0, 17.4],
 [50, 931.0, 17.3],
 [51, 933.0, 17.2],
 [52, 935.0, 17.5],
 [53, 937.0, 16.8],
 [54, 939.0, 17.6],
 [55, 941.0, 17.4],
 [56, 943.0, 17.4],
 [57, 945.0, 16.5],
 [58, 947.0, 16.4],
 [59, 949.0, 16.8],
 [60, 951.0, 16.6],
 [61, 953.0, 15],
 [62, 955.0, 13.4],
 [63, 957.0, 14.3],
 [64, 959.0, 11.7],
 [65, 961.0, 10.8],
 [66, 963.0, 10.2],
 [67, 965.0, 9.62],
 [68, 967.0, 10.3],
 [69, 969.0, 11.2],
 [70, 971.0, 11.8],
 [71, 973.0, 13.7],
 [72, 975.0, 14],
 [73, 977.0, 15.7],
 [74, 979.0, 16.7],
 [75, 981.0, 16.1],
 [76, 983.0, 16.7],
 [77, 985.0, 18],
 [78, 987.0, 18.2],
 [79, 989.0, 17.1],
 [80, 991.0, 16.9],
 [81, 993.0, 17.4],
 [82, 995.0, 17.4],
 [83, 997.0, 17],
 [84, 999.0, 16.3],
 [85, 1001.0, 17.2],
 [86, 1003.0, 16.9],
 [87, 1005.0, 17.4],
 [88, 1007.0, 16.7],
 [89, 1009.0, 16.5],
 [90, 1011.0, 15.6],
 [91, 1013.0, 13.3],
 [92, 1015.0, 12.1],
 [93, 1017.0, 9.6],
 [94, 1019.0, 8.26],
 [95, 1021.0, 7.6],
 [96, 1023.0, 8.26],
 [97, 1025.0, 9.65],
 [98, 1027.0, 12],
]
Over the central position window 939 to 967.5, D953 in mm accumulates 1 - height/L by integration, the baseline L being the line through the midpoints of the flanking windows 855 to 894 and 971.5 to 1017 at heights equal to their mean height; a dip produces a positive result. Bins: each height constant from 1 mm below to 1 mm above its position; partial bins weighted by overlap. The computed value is 3.9 mm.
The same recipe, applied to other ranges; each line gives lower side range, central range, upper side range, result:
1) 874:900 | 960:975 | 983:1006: 5.2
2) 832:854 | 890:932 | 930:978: -4.0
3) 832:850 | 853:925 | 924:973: -4.3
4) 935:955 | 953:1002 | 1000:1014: 5.2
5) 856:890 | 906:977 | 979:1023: 4.0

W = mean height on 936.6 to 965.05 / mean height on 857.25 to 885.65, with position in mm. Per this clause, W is 0.85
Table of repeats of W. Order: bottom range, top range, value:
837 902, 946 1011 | 0.87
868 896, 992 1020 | 0.87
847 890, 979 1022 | 0.89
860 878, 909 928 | 0.98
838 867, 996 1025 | 0.79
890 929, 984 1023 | 0.88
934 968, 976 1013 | 1.15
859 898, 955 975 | 0.67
